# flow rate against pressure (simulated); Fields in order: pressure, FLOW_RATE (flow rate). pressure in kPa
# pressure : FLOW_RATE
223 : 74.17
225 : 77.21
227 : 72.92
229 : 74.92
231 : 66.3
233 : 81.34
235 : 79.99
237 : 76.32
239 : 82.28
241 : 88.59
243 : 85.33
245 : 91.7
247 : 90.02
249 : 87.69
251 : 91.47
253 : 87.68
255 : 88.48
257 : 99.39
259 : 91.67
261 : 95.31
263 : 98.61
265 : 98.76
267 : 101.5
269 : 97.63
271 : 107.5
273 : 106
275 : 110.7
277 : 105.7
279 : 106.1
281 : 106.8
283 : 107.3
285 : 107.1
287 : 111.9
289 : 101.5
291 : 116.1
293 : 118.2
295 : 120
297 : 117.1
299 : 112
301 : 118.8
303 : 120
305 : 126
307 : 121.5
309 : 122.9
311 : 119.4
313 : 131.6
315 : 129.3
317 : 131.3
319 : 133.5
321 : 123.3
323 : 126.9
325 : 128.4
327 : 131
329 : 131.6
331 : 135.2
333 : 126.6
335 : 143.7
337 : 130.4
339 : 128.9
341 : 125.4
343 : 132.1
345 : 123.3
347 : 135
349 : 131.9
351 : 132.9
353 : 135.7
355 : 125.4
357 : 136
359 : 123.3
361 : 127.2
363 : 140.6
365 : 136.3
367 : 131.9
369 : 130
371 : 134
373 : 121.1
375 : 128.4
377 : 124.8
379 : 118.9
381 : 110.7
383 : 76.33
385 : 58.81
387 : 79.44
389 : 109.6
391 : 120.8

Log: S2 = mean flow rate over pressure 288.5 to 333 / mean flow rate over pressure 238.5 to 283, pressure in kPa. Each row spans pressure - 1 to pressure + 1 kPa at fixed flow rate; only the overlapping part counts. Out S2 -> 1.28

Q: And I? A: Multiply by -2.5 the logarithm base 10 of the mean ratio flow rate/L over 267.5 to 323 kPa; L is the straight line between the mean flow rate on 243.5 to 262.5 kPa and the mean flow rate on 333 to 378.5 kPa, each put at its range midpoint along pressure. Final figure -0.080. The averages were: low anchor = 91.5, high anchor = 131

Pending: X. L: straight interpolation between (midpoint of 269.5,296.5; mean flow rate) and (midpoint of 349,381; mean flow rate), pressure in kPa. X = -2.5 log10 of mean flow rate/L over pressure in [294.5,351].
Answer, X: -0.072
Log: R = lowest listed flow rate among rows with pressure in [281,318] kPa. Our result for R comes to 101.5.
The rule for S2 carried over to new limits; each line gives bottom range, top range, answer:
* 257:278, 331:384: 1.26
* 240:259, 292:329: 1.38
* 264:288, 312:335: 1.24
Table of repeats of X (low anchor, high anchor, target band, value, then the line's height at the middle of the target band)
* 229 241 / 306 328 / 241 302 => -0.028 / 99.9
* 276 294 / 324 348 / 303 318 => -0.050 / 120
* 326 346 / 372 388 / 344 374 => -0.135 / 116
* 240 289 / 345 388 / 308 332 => -0.163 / 111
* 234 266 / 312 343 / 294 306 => -0.028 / 116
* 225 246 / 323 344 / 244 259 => -0.034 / 88.2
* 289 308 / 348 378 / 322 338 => -0.064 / 124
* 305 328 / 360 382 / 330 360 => -0.031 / 127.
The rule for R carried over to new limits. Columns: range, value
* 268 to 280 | 97.63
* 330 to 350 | 123.3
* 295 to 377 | 112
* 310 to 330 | 119.4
